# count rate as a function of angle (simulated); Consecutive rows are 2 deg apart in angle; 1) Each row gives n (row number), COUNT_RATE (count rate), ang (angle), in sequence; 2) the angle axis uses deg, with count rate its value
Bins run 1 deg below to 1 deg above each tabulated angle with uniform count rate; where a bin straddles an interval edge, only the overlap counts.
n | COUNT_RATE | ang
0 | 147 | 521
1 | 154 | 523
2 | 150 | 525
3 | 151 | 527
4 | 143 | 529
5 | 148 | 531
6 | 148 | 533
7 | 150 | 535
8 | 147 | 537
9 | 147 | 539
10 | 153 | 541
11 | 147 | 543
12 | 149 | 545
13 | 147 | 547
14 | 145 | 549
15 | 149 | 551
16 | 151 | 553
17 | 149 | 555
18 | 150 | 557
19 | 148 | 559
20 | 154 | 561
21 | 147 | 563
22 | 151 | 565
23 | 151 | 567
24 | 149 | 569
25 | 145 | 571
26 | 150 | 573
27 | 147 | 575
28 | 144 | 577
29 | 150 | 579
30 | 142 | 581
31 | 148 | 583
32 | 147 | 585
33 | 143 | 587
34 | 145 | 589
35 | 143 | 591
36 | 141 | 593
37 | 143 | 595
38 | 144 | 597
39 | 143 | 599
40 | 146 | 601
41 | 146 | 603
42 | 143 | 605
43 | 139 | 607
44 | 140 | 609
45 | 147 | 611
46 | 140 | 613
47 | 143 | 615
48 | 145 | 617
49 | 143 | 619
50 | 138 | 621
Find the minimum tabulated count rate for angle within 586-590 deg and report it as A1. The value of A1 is 143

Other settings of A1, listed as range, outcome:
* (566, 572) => 145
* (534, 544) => 147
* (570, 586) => 142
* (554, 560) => 148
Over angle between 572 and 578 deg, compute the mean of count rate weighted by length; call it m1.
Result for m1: 147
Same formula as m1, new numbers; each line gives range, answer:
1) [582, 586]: 148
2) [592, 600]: 143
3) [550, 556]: 150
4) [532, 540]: 148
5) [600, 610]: 143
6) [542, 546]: 148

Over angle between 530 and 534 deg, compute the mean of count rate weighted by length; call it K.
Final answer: 148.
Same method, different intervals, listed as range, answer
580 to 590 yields 145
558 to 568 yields 150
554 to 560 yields 149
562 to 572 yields 149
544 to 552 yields 148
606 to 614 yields 142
